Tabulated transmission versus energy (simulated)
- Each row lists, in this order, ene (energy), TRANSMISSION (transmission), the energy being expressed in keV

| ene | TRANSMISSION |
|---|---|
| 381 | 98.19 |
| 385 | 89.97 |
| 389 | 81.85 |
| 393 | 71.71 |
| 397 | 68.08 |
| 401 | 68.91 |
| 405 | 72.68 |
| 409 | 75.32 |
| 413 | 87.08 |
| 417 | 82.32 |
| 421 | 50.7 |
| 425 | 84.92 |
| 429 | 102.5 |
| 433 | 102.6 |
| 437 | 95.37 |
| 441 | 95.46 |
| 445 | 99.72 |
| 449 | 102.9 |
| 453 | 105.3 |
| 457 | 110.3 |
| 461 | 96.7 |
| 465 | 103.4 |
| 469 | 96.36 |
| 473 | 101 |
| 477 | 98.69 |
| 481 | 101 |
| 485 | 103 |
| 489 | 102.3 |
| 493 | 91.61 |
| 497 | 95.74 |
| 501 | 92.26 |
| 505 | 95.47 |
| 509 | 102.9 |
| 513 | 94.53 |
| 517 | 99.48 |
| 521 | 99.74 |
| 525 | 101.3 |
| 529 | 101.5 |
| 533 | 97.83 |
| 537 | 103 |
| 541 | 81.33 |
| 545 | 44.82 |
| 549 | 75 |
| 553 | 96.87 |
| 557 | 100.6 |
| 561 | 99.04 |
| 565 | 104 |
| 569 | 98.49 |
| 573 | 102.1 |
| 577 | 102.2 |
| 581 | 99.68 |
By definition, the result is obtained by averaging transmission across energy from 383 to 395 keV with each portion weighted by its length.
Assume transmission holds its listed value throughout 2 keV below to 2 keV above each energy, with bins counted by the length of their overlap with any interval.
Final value 81.2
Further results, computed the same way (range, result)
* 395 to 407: 69.9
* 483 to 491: 103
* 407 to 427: 76.1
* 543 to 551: 59.9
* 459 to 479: 99.2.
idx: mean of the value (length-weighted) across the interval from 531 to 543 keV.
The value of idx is 94.1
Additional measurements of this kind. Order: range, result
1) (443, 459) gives 105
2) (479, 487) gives 102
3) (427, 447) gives 99.1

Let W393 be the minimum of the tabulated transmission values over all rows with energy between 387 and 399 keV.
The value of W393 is 68.08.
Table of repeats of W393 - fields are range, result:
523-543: 81.33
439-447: 95.46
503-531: 94.53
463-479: 96.36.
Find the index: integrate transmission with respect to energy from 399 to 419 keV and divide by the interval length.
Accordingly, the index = 77.3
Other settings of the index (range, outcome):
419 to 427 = 67.8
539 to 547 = 63.1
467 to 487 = 100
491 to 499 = 93.7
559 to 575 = 101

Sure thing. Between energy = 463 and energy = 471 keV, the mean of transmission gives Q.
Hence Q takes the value 99.9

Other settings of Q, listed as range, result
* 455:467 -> 103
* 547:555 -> 85.9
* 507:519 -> 99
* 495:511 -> 96.6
